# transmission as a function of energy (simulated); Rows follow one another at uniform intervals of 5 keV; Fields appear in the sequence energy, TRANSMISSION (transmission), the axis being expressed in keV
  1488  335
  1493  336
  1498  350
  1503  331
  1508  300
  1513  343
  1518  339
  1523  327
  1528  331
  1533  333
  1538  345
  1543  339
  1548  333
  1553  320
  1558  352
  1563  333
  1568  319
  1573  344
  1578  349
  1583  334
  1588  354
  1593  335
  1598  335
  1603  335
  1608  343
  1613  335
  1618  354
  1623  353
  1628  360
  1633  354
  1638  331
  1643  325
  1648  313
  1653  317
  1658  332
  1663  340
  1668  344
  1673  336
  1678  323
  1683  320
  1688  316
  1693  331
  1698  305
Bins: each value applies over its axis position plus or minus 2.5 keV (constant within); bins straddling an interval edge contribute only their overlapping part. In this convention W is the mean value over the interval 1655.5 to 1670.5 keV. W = 339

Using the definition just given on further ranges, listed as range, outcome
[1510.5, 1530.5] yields 335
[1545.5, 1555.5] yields 326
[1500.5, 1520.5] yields 328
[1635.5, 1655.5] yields 322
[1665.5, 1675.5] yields 340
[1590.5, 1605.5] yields 335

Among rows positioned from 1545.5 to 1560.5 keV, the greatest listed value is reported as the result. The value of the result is 352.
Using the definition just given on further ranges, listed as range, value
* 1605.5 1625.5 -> 354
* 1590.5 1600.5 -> 335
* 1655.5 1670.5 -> 344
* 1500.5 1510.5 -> 331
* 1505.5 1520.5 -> 343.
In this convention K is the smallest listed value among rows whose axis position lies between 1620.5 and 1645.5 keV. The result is 325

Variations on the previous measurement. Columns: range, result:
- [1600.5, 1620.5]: 335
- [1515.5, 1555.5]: 320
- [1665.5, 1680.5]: 323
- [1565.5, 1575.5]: 319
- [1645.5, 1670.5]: 313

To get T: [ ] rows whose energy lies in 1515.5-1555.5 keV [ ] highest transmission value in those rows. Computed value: 345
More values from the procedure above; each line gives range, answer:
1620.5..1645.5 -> 360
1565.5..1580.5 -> 349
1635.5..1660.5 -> 332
